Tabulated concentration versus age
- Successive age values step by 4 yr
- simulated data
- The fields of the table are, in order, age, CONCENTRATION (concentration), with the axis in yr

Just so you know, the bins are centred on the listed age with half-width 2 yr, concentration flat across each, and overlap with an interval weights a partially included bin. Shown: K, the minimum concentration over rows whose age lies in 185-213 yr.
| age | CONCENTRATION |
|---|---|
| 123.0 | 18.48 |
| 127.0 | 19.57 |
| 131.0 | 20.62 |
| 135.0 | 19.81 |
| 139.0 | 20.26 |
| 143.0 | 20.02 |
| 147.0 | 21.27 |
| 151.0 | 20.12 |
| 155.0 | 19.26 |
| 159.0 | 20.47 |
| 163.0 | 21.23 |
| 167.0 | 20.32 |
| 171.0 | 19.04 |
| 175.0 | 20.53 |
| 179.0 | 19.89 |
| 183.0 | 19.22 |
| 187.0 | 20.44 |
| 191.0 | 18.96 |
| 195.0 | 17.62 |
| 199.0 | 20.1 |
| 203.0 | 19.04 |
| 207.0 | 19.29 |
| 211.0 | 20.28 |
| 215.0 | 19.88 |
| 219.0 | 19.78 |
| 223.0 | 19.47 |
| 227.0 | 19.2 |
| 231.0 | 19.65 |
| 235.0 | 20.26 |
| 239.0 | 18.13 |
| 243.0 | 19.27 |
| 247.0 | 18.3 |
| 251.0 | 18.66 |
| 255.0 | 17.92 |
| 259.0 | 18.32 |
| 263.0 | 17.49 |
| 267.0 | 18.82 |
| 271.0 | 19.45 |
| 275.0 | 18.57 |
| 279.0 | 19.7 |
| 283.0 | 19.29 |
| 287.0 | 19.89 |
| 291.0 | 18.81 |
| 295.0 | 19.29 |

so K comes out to 17.62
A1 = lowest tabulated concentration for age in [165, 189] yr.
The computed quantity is 19.04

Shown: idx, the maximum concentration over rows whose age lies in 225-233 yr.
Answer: 19.65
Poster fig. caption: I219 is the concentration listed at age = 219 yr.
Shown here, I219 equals 19.78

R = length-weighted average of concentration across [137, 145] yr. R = 20.1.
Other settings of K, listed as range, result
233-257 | 17.92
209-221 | 19.78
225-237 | 19.2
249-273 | 17.49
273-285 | 18.57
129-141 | 19.81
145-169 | 19.26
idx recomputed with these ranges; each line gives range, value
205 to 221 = 20.28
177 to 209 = 20.44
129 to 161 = 21.27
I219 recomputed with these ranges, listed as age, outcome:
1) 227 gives 19.2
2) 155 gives 19.26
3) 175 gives 20.53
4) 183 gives 19.22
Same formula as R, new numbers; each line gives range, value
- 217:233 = 19.5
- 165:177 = 20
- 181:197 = 19.1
